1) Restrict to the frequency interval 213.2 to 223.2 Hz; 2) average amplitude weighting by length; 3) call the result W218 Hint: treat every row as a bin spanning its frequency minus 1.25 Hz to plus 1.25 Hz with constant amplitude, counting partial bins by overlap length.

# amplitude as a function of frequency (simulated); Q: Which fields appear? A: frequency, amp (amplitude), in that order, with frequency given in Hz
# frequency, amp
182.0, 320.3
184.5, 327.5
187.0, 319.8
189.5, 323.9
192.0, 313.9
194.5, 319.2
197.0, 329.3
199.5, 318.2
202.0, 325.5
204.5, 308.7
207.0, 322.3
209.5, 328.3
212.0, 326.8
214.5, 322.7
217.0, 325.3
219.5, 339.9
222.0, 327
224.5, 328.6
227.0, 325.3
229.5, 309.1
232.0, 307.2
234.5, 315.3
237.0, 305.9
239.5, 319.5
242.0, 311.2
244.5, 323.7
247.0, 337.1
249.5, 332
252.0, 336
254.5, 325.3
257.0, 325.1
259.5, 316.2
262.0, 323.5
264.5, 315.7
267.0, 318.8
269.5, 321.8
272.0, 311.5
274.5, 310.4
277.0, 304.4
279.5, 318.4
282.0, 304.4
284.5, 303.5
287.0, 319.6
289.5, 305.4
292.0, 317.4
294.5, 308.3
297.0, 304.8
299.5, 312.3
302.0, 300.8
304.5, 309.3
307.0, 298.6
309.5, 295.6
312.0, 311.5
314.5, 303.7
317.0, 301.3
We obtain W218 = 329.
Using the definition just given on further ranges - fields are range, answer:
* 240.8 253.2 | 328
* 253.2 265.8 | 321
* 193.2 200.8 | 322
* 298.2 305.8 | 307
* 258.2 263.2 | 320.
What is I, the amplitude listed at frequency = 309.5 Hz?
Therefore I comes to 295.6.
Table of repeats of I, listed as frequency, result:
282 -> 304.4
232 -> 307.2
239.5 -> 319.5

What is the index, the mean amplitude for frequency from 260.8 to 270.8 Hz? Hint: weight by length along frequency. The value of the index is 320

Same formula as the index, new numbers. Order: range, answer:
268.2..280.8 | 313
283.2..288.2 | 311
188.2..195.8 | 319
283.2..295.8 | 311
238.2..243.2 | 315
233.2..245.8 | 315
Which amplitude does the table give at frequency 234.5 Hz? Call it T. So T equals 315.3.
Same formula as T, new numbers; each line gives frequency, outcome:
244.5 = 323.7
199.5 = 318.2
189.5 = 323.9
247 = 337.1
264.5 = 315.7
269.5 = 321.8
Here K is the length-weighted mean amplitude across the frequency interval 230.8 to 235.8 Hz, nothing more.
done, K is 311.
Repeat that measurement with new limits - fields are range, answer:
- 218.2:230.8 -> 326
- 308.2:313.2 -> 303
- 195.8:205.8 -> 320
